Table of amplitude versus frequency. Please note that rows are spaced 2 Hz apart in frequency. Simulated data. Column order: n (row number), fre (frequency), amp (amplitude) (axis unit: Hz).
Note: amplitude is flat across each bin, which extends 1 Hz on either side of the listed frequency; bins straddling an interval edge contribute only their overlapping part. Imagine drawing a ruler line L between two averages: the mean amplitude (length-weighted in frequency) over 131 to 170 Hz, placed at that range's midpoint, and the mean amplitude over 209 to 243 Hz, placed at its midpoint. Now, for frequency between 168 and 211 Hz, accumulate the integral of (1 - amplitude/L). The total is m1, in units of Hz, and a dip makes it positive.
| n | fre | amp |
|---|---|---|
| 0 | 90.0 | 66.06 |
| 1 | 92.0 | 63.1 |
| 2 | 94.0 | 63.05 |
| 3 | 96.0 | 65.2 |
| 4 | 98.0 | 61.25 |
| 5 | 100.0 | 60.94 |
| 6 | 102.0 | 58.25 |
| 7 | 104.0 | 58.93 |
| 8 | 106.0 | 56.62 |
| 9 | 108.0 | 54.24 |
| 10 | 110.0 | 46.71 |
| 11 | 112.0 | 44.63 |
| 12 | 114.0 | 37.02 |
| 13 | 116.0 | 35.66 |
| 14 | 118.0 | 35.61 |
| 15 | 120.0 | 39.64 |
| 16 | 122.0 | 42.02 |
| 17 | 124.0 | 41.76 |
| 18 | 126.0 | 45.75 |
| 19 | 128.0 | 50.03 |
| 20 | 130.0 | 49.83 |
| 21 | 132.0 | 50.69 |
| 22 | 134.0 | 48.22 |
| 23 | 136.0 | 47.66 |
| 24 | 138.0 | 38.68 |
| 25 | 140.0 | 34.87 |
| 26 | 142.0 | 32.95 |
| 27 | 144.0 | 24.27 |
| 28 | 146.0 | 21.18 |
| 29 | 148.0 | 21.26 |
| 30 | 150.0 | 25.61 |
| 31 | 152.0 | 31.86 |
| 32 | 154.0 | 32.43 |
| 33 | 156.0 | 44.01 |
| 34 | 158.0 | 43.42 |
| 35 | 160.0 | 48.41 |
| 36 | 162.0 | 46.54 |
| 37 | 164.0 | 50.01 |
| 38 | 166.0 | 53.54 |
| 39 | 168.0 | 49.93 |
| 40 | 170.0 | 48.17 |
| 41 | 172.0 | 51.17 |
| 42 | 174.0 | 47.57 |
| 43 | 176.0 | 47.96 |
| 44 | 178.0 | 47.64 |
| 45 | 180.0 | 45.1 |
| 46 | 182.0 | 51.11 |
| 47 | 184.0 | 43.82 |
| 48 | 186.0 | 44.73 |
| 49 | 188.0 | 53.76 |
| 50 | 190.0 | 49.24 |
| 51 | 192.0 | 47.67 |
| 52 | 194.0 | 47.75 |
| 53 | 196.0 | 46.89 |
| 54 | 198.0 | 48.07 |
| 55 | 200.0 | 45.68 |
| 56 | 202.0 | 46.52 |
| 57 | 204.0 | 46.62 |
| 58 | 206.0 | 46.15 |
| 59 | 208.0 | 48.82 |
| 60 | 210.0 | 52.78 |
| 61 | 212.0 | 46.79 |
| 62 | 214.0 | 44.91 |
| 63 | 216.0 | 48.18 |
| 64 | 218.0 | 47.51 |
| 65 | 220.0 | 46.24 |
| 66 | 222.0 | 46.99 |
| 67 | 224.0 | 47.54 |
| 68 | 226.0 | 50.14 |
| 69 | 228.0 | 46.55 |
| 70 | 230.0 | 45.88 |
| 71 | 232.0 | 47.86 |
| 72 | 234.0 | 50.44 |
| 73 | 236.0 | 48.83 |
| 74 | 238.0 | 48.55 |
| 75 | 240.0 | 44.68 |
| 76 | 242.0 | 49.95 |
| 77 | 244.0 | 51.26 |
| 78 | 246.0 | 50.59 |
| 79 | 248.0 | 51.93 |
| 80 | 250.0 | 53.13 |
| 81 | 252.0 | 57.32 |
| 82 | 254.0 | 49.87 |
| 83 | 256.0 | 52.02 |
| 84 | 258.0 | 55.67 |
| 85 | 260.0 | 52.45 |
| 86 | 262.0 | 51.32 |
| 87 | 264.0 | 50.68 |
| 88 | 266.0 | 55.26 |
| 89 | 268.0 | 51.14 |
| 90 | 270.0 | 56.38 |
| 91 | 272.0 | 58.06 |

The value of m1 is -4.2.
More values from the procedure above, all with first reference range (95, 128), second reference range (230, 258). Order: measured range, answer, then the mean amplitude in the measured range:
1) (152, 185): 2.1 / 46.5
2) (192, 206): 0.9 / 46.9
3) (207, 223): 0.8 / 47.8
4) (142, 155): 6.0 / 26.6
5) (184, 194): 0.3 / 48.2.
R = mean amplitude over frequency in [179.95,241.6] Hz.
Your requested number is 47.7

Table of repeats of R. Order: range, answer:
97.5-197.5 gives 44.7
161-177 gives 49.4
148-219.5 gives 45.9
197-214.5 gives 47.4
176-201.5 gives 47.6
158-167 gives 48.9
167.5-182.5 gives 48.5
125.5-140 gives 46.5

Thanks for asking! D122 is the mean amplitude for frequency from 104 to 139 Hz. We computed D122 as 45.4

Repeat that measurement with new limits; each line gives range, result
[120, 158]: 38.1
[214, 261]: 49.6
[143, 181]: 41.1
